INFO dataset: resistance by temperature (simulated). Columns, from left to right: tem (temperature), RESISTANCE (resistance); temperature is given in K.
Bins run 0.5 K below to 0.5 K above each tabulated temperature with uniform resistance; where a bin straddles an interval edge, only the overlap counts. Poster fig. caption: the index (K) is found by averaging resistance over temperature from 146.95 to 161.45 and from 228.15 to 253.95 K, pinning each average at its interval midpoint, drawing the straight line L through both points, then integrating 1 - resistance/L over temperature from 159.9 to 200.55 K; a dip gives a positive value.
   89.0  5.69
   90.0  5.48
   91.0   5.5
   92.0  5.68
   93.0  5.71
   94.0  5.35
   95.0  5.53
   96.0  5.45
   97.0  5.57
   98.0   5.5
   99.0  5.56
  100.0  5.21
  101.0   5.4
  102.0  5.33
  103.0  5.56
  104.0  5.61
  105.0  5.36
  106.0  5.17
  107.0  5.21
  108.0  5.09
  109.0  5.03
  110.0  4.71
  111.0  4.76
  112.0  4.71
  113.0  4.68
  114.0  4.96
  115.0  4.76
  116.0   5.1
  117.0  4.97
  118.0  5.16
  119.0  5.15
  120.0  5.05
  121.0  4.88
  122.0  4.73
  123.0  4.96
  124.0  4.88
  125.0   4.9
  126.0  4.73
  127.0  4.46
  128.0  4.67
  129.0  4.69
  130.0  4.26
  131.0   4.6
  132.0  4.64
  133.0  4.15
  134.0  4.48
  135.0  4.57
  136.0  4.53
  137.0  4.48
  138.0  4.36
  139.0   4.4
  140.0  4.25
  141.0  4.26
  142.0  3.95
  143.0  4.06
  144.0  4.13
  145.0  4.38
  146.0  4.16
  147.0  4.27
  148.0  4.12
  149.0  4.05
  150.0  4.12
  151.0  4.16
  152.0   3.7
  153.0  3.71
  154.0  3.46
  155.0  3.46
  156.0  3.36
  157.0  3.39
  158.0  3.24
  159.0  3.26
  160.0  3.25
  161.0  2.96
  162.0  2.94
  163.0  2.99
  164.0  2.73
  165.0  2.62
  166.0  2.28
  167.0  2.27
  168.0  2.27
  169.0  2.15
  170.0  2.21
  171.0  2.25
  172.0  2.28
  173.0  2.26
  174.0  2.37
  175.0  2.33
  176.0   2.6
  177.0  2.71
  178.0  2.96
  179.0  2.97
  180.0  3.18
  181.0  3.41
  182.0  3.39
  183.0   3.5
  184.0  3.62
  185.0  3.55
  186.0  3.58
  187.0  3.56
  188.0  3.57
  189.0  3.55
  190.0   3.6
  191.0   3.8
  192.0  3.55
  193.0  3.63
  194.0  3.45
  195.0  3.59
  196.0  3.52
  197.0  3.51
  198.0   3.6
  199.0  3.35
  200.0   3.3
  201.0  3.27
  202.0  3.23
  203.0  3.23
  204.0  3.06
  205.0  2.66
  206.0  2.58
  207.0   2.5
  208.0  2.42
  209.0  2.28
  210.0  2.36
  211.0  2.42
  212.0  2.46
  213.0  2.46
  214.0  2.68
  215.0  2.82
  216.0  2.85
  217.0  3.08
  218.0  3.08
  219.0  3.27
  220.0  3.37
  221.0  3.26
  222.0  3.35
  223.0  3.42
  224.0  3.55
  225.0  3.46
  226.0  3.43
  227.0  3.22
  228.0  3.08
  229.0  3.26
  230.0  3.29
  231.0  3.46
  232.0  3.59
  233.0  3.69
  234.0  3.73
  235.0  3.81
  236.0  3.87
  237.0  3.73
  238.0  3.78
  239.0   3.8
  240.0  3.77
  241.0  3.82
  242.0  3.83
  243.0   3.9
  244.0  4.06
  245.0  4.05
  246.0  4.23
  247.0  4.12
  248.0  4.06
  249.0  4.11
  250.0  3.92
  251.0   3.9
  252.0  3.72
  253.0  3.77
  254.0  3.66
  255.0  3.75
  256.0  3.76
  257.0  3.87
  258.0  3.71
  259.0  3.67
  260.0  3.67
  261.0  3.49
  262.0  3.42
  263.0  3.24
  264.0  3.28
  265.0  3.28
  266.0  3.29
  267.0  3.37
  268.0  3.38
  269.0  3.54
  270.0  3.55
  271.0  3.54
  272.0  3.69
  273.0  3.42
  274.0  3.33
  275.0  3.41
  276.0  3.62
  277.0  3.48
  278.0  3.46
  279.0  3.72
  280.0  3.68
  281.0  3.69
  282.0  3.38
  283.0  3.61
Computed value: 6.88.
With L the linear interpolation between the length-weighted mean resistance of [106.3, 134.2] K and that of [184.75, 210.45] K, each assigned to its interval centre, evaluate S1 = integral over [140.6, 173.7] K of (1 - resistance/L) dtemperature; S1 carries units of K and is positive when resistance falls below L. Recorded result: 6.5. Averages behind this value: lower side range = 4.81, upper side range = 3.24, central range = 3.29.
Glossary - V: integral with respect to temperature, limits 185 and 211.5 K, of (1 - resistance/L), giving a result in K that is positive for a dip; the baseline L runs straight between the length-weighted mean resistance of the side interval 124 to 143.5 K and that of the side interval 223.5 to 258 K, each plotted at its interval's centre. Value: 5.4 K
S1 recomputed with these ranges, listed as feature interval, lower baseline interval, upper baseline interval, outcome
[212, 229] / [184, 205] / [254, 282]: 1.72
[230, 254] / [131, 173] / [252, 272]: -1.97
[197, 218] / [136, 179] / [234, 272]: 4.03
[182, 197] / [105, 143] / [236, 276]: 2.27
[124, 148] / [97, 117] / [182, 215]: 0.59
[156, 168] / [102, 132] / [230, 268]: 4.31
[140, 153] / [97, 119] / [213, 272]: 1.63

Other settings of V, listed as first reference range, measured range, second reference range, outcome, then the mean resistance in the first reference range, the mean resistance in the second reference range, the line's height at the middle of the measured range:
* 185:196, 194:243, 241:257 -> 6.6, 3.58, 3.92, 3.74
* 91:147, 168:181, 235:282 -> 5.5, 4.87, 3.68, 4.4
